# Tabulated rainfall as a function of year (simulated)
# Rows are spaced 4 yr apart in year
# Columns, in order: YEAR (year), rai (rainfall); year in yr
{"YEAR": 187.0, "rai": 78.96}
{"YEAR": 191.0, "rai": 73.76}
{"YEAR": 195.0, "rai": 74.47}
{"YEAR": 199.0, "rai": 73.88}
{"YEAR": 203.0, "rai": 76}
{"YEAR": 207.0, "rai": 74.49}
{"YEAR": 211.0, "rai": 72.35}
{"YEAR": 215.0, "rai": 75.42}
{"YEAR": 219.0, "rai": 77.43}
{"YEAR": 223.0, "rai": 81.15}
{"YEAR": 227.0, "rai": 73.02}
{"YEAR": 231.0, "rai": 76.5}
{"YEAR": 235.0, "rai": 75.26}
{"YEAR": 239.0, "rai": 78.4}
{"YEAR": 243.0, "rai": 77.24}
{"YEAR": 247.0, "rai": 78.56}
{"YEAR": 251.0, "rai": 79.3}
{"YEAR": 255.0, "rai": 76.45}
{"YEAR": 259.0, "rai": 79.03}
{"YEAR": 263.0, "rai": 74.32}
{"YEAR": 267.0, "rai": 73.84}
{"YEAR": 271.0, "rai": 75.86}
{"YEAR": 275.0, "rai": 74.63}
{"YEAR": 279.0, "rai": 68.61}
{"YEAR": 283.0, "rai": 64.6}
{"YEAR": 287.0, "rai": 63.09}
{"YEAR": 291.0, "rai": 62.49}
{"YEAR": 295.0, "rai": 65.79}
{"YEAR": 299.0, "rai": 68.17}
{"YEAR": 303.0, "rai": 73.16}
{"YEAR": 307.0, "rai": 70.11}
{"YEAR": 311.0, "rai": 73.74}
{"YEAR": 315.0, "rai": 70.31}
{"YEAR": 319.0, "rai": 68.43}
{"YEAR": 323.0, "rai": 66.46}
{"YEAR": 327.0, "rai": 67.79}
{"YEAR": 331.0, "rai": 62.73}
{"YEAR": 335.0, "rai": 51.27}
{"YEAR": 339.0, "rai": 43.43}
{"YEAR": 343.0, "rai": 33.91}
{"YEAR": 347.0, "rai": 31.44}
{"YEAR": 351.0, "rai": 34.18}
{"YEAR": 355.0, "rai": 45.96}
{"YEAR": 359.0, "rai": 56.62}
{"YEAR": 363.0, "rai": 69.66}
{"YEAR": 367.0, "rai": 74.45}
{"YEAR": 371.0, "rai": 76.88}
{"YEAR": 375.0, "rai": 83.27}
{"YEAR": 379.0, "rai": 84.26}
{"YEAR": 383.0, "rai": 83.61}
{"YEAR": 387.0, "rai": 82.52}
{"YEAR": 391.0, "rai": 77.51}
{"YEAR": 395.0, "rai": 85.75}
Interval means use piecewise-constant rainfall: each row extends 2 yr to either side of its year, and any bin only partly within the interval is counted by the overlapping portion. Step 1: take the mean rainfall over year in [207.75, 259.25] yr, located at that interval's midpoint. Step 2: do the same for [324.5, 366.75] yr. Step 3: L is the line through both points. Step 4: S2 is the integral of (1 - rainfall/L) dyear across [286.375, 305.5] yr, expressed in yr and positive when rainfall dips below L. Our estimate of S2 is -1.4 yr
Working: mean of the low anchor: 76.8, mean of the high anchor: 50.9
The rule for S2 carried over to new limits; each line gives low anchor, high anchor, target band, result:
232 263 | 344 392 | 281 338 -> 4.5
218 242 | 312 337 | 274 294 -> 1.1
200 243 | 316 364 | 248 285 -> -3.9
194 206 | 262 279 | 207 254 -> -1.4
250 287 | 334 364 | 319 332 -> -3.2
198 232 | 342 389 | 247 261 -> -1.1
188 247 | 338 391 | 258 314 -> -0.6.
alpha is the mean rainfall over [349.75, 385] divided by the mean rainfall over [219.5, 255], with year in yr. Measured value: 0.88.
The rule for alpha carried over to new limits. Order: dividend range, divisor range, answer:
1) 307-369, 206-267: 0.75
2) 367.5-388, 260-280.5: 1.10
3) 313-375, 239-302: 0.80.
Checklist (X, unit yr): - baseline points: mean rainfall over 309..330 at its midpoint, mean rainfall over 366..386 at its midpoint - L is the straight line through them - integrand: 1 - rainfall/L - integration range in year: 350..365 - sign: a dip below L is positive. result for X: 4.75 yr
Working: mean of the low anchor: 69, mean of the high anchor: 80.9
